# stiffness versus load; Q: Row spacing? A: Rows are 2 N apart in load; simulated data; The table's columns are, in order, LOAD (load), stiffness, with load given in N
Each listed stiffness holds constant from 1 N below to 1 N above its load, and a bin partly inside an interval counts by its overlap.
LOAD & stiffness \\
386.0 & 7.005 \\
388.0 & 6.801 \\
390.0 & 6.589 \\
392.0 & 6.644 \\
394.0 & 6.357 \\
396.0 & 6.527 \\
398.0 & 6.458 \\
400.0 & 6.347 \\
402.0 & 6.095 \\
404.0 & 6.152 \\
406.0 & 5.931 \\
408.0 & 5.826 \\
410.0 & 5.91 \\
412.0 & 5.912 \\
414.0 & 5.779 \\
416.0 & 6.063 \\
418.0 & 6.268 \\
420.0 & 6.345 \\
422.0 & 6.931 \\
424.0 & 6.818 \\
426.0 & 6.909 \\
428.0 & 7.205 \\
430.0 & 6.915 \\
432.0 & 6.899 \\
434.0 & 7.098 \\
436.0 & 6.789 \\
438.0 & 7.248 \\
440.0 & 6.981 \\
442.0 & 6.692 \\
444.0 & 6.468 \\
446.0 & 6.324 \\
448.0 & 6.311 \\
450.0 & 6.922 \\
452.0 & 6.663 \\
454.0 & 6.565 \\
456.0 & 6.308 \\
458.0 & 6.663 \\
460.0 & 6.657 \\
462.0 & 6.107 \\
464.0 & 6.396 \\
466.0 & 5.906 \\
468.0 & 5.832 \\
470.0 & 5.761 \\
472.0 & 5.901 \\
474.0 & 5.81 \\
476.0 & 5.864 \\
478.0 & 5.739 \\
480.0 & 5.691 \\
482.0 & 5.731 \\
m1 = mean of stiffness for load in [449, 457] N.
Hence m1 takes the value 6.61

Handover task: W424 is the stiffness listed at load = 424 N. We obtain 6.818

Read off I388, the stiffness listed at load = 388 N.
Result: 6.801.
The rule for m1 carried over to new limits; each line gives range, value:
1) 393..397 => 6.44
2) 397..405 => 6.26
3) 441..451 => 6.54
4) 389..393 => 6.62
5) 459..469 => 6.18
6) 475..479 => 5.8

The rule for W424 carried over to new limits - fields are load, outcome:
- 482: 5.731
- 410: 5.91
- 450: 6.922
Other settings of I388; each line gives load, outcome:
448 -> 6.311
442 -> 6.692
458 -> 6.663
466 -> 5.906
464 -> 6.396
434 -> 7.098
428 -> 7.205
